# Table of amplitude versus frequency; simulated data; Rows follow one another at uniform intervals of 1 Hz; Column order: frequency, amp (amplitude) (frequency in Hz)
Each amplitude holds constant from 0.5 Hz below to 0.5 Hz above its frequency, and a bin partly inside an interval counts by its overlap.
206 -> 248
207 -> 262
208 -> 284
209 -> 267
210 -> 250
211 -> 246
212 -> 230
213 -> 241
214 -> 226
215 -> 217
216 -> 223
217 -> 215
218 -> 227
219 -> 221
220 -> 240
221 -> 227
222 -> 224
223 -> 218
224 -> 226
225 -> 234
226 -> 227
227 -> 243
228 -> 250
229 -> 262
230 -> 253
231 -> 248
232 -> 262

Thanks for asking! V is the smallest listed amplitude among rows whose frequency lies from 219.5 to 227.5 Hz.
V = 218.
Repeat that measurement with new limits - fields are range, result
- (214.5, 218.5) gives 215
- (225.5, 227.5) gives 227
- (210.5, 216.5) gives 217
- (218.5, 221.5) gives 221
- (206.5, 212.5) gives 230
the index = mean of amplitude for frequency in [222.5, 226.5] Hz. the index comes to 226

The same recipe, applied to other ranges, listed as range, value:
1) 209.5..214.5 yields 239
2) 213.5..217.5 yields 220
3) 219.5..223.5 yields 227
